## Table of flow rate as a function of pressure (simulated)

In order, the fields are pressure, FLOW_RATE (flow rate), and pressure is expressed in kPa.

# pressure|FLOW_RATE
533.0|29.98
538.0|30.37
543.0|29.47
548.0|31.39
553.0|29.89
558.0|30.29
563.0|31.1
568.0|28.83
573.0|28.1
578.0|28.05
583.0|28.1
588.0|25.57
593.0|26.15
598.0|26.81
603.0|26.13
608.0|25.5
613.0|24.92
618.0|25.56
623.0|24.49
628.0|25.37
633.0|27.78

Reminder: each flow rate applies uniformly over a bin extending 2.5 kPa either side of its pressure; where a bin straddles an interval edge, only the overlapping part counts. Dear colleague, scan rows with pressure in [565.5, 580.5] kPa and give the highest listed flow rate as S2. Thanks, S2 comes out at 28.83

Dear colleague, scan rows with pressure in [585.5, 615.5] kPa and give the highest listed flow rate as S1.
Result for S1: 26.81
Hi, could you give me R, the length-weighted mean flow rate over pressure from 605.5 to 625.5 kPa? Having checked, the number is 25.1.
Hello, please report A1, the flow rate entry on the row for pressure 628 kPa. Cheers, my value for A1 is 25.37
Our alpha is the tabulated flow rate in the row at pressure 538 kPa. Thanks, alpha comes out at 30.37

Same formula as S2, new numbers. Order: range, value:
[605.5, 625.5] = 25.56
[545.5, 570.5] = 31.39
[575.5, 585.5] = 28.1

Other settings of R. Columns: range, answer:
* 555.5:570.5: 30.1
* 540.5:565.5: 30.4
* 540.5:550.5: 30.4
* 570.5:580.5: 28.1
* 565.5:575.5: 28.5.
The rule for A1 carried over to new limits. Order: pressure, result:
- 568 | 28.83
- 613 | 24.92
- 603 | 26.13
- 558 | 30.29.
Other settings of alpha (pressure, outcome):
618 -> 25.56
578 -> 28.05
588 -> 25.57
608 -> 25.5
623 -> 24.49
